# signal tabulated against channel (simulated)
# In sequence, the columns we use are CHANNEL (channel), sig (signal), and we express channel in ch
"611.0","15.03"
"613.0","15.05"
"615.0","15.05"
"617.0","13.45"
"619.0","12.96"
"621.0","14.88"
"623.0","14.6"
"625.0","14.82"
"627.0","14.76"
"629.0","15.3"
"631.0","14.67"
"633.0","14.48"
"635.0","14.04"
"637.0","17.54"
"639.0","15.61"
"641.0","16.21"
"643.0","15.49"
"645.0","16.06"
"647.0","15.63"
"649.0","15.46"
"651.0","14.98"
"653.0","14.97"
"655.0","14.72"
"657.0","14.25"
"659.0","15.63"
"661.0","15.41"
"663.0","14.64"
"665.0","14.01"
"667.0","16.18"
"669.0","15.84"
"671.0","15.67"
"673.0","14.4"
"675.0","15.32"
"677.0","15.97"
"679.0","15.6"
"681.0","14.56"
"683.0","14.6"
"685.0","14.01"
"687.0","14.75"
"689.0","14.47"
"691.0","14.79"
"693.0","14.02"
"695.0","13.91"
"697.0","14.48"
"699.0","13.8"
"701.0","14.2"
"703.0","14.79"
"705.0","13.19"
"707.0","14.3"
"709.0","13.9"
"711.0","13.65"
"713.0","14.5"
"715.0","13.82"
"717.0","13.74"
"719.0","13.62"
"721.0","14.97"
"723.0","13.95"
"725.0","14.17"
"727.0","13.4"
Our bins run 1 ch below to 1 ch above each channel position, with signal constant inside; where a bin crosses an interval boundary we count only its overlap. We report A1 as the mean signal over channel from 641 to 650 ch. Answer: 15.7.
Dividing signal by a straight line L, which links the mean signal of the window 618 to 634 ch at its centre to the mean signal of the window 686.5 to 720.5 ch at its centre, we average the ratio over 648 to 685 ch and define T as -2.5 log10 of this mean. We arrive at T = -0.06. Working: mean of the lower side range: 14.6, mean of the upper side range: 14.1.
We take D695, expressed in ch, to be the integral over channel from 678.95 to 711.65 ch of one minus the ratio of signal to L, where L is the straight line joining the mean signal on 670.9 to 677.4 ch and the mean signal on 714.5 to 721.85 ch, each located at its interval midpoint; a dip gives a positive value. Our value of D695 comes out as 0.88 ch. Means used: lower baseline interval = 15.2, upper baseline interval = 14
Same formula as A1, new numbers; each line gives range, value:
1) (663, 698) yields 14.9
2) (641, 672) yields 15.3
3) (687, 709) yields 14.2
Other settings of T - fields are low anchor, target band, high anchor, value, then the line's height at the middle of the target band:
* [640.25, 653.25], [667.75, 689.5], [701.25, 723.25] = -0.016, 14.8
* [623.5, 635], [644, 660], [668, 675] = -0.012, 15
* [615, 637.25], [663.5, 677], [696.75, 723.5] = -0.070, 14.3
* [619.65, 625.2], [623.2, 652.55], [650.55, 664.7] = -0.042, 14.8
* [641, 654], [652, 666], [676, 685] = 0.039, 15.3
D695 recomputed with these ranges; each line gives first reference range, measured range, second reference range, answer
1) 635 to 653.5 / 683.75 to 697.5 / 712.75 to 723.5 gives 0.3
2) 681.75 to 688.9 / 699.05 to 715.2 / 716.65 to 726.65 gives 0.2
